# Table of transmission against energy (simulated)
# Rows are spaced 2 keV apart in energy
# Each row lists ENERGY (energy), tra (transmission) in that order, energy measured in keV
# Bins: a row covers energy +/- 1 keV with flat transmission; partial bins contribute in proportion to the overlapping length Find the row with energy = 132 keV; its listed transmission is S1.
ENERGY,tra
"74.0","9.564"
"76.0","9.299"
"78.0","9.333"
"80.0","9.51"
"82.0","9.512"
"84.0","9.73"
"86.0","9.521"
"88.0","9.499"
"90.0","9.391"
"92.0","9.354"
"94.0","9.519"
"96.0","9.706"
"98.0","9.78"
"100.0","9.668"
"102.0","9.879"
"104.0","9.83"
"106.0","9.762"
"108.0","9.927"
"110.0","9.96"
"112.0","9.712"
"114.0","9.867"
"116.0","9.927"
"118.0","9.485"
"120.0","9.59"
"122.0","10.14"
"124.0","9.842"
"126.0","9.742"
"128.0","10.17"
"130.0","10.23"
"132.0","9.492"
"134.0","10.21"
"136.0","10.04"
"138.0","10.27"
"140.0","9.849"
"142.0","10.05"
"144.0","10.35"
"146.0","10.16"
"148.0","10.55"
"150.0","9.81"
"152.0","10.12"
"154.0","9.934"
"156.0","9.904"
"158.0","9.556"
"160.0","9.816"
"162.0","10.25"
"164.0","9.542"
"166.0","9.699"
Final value 9.492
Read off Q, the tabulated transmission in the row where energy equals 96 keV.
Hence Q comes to 9.706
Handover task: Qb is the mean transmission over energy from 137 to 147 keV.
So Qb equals 10.1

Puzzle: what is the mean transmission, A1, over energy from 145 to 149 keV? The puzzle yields 10.4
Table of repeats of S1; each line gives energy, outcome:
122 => 10.14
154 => 9.934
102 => 9.879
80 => 9.51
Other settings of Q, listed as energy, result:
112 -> 9.712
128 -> 10.17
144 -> 10.35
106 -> 9.762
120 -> 9.59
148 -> 10.55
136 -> 10.04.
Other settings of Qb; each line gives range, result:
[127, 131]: 10.2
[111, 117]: 9.84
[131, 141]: 9.97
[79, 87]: 9.57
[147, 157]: 10.1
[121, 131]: 10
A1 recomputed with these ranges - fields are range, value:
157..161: 9.69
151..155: 10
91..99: 9.59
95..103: 9.76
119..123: 9.87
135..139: 10.2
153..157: 9.92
